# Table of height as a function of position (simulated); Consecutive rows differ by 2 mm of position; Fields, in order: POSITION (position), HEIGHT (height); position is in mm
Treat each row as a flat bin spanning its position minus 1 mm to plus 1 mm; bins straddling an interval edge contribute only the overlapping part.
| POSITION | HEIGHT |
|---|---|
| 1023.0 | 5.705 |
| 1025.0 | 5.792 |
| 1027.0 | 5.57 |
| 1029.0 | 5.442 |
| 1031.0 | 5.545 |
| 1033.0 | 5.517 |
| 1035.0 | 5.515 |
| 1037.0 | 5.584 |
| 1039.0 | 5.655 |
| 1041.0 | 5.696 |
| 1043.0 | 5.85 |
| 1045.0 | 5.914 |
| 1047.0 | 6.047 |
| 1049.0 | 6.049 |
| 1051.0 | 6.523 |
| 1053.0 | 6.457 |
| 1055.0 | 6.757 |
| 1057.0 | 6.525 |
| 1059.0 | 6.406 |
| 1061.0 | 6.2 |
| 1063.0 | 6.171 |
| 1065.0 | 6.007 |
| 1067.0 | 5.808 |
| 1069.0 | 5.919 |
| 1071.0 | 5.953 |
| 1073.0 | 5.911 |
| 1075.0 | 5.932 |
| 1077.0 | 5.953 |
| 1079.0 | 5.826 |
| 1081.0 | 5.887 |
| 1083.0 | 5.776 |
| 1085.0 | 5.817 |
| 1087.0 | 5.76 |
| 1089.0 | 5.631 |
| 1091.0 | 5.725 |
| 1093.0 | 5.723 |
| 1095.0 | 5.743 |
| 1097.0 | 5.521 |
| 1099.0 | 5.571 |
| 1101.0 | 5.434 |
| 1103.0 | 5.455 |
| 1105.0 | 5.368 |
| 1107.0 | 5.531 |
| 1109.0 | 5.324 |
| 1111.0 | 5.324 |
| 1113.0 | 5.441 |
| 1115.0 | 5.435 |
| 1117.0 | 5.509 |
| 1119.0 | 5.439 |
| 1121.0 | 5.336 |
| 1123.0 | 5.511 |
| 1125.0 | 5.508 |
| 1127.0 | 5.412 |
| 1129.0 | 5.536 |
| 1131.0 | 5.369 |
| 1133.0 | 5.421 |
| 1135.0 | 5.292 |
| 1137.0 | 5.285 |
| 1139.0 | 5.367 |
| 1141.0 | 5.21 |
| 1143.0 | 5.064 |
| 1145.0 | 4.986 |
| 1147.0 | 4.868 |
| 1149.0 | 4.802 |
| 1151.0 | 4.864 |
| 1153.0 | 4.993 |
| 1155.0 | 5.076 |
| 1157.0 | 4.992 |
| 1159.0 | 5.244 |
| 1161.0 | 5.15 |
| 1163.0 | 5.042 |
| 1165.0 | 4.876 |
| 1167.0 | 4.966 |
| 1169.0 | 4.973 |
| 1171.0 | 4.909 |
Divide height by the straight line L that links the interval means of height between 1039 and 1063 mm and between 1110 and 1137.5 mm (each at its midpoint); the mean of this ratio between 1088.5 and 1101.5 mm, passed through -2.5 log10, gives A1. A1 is 0.02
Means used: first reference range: 6.19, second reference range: 5.42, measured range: 5.63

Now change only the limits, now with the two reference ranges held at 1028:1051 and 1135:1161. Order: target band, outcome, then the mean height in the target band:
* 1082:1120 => -0.037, 5.55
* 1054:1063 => -0.146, 6.44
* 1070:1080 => -0.074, 5.92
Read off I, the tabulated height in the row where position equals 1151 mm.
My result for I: 4.864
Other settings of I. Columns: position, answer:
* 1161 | 5.15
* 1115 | 5.435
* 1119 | 5.439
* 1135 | 5.292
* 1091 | 5.725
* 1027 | 5.57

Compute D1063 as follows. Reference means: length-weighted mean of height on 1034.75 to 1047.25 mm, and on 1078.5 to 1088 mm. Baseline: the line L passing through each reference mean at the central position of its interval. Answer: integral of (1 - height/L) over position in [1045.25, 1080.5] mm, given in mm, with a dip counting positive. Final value -2.2 mm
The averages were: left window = 5.75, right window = 5.81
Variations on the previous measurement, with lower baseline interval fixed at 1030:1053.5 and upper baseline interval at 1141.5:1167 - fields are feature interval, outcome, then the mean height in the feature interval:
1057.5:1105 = -2.36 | 5.83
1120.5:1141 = -0.87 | 5.4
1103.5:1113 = -0.09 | 5.4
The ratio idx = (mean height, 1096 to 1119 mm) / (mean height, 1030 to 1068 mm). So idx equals 0.9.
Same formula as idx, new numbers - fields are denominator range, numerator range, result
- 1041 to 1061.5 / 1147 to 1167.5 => 0.80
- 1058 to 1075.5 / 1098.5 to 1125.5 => 0.90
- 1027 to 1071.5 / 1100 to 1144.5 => 0.90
